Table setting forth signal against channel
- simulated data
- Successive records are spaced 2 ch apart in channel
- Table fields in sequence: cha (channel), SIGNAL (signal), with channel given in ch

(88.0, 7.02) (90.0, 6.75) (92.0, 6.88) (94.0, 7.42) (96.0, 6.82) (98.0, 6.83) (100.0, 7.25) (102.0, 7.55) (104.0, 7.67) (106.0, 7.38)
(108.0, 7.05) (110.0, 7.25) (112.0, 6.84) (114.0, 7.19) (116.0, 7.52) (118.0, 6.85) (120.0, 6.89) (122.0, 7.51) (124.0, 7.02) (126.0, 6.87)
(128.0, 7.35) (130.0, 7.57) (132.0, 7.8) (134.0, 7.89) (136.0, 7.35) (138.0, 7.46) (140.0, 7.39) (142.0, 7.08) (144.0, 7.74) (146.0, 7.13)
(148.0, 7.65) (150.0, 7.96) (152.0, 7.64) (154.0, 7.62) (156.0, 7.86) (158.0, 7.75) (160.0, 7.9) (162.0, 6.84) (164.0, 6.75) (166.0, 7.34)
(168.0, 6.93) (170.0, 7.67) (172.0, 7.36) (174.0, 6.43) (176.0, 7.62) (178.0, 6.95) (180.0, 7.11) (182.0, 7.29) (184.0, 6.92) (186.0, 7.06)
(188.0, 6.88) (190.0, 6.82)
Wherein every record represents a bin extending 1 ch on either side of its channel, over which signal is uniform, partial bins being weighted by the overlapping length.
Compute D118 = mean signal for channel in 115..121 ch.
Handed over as 7.09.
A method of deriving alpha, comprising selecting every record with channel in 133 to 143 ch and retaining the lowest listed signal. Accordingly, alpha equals 7.08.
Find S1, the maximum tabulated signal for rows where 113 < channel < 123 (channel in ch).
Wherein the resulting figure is 7.52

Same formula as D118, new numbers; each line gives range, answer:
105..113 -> 7.13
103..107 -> 7.53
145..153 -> 7.59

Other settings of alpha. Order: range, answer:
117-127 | 6.85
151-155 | 7.62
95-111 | 6.82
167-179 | 6.43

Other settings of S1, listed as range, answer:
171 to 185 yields 7.62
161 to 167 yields 7.34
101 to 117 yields 7.67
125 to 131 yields 7.57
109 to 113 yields 7.25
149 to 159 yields 7.96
